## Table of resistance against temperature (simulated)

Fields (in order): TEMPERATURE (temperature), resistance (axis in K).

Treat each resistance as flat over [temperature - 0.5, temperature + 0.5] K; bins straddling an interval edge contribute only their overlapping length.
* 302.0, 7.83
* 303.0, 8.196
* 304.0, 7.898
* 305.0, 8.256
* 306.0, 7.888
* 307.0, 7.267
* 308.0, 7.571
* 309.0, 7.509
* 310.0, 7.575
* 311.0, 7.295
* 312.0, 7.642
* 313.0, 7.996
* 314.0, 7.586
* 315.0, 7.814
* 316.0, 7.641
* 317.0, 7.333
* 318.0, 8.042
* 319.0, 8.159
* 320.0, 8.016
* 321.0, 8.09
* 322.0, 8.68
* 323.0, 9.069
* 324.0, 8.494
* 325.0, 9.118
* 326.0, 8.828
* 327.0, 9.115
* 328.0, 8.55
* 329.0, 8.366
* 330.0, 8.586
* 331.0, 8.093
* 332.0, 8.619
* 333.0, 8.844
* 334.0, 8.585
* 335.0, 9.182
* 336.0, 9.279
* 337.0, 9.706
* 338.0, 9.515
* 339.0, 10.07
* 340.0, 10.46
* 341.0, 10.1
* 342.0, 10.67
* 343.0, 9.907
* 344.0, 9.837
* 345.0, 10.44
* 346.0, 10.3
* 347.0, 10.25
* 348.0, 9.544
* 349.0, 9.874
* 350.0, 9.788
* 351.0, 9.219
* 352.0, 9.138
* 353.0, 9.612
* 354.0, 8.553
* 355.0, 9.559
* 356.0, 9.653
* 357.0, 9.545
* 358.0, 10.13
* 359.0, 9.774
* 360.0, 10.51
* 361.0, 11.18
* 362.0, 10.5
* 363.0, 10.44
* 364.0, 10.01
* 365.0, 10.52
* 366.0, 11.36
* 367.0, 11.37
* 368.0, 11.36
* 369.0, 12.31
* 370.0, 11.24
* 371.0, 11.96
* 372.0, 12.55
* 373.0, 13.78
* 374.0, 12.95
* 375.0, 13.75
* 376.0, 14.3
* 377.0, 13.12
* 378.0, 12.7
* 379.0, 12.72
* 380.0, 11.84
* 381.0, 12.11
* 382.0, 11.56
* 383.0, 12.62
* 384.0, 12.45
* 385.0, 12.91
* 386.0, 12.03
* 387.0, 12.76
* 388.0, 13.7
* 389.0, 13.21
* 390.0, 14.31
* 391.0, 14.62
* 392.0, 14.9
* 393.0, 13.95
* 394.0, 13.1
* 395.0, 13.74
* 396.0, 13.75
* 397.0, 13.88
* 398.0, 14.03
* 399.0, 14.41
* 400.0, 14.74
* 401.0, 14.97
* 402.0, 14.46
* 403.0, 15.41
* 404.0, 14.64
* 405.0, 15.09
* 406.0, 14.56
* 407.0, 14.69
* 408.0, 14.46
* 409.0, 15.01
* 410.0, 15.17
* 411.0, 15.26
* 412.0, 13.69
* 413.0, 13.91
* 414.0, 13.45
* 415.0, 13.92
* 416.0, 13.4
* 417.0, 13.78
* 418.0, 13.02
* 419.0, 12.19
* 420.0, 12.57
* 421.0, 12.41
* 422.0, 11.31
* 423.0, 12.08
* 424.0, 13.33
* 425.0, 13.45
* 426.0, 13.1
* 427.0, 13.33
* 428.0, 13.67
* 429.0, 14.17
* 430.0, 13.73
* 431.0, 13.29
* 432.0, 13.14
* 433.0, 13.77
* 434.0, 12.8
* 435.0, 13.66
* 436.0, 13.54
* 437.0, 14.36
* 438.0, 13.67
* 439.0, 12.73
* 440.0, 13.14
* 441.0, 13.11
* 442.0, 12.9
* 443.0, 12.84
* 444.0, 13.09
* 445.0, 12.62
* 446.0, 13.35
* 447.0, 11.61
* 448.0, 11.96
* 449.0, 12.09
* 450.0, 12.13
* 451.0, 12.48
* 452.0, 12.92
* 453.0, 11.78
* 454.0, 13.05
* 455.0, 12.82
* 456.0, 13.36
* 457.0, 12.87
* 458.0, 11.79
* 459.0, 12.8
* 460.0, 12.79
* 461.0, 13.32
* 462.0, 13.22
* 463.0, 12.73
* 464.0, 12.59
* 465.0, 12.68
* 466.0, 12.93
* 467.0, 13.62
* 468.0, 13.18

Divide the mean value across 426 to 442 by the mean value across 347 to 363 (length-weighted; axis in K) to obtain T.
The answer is 1.37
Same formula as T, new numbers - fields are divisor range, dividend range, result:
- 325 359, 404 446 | 1.43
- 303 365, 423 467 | 1.44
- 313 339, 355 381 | 1.35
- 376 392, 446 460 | 0.96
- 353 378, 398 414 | 1.30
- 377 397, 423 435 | 1.02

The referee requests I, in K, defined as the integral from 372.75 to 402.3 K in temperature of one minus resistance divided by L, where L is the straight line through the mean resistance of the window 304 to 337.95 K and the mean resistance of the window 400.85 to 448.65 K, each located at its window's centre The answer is -4.6 K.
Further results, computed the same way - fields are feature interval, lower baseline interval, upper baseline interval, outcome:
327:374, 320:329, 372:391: 2.43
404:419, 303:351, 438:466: -3.63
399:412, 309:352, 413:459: -3.32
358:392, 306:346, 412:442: -4.05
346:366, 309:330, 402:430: 0.68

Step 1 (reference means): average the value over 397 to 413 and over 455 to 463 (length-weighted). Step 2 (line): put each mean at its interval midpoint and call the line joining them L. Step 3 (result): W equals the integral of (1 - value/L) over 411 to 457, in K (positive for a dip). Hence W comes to 2.1 K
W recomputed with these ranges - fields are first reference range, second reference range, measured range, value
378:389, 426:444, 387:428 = -3.01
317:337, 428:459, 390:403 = -3.54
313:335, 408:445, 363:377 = -1.90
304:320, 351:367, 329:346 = -0.92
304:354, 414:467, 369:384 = -2.94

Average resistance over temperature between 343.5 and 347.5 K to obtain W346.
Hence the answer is 10.2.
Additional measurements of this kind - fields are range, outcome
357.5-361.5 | 10.4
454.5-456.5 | 13.1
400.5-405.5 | 14.9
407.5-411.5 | 15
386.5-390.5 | 13.5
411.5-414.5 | 13.7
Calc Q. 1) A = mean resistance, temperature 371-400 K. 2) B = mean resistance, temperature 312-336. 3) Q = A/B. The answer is 1.58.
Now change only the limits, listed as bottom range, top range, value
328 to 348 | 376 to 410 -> 1.45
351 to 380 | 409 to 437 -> 1.20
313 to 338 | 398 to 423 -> 1.64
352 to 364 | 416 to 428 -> 1.29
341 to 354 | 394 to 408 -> 1.47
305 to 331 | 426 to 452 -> 1.62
